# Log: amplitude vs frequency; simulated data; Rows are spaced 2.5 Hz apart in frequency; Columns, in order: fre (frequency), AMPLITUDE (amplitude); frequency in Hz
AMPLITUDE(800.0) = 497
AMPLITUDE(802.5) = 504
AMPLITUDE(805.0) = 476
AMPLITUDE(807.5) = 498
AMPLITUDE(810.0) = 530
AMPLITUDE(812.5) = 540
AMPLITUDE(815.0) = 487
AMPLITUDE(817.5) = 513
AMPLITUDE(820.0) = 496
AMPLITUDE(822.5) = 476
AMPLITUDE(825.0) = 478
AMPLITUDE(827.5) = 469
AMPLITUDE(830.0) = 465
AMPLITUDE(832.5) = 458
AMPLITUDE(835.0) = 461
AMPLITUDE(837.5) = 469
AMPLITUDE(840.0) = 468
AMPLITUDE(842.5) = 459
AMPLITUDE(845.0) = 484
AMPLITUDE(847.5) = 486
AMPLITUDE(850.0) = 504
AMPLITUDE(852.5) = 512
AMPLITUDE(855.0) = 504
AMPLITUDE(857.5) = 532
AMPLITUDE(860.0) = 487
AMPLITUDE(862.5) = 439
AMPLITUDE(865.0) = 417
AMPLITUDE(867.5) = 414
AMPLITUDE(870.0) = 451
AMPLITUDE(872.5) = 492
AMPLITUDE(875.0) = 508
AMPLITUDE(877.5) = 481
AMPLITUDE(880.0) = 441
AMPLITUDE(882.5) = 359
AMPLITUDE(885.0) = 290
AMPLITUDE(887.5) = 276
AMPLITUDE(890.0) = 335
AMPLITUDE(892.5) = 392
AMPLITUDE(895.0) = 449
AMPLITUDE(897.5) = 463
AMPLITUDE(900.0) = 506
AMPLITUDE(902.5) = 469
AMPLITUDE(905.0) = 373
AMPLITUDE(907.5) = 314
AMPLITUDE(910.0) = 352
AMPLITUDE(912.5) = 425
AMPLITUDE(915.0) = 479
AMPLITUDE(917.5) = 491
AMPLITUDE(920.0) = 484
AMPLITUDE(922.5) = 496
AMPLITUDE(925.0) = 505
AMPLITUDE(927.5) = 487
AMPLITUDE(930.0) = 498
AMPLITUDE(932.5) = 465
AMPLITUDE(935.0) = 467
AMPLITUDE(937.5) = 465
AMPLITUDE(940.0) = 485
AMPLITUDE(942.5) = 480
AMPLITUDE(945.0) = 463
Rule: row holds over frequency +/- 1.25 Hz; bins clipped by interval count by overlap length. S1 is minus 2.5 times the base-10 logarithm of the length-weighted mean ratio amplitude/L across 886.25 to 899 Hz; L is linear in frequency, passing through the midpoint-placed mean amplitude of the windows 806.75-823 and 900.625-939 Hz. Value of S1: 0.21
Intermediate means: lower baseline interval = 507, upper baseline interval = 452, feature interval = 385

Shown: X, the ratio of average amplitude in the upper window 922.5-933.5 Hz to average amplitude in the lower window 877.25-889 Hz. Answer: 1.36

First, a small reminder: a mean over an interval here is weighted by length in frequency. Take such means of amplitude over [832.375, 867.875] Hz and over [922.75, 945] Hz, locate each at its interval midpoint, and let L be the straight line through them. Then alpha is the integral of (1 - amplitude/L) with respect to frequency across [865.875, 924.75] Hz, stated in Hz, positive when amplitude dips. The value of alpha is 6.6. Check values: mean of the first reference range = 475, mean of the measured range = 425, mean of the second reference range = 481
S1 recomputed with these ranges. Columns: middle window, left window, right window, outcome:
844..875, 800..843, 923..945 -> 0.014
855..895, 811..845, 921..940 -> 0.138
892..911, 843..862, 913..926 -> 0.176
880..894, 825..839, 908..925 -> 0.313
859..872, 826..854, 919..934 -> 0.085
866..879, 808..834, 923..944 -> 0.044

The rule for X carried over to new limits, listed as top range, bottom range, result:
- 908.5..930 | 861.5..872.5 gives 1.06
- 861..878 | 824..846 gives 0.98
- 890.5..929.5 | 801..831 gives 0.90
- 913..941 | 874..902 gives 1.18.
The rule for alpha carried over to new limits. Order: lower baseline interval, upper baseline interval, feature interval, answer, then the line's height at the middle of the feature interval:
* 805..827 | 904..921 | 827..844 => 0.7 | 483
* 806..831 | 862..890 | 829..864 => -2.1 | 454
